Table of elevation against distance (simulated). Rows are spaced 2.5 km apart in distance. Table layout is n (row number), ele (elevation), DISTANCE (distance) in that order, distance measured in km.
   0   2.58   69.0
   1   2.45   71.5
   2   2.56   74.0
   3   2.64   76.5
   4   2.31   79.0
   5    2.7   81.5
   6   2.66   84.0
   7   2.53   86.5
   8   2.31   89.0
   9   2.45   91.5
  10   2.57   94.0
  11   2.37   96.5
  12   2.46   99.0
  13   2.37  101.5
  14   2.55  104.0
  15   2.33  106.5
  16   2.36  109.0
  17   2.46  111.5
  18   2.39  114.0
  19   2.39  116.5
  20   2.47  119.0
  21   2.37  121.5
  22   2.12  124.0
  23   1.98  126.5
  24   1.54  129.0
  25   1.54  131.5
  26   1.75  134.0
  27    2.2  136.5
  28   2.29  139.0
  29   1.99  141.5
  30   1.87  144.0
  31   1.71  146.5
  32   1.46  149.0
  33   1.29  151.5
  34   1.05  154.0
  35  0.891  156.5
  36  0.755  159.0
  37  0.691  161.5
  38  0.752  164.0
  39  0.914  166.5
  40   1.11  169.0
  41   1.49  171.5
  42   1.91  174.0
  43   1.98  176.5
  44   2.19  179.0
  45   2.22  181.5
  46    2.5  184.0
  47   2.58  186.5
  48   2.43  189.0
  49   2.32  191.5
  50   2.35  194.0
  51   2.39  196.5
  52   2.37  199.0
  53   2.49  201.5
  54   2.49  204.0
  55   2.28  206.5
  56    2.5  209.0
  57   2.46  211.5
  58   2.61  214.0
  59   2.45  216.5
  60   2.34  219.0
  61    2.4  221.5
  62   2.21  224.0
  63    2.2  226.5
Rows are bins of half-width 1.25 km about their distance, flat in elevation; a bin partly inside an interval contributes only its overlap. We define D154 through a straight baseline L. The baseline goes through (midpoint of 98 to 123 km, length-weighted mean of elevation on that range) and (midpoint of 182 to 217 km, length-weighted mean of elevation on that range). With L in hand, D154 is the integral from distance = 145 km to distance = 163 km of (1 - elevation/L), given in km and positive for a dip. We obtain 9.6 km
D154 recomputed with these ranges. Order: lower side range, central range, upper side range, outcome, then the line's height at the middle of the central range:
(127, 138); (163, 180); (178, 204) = 5.61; 2.19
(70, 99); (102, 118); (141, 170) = -3.03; 2.03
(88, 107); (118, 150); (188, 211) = 6.30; 2.42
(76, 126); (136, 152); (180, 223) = 3.88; 2.43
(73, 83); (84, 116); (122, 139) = -2.20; 2.28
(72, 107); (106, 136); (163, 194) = 1.92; 2.28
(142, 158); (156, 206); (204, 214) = 3.61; 1.95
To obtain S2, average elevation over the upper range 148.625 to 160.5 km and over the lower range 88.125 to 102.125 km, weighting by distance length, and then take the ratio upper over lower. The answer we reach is 0.43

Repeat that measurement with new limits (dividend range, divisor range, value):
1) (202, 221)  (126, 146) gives 1.30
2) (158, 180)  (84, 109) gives 0.53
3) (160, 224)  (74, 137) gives 0.90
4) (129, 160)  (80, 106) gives 0.63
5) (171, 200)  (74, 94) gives 0.89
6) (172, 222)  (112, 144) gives 1.13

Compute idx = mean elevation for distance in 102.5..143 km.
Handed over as 2.17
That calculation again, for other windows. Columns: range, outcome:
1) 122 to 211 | 1.85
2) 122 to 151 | 1.86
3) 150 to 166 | 0.914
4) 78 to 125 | 2.43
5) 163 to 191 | 1.85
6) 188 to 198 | 2.37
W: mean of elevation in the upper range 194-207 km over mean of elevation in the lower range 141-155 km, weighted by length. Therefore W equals 1.6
